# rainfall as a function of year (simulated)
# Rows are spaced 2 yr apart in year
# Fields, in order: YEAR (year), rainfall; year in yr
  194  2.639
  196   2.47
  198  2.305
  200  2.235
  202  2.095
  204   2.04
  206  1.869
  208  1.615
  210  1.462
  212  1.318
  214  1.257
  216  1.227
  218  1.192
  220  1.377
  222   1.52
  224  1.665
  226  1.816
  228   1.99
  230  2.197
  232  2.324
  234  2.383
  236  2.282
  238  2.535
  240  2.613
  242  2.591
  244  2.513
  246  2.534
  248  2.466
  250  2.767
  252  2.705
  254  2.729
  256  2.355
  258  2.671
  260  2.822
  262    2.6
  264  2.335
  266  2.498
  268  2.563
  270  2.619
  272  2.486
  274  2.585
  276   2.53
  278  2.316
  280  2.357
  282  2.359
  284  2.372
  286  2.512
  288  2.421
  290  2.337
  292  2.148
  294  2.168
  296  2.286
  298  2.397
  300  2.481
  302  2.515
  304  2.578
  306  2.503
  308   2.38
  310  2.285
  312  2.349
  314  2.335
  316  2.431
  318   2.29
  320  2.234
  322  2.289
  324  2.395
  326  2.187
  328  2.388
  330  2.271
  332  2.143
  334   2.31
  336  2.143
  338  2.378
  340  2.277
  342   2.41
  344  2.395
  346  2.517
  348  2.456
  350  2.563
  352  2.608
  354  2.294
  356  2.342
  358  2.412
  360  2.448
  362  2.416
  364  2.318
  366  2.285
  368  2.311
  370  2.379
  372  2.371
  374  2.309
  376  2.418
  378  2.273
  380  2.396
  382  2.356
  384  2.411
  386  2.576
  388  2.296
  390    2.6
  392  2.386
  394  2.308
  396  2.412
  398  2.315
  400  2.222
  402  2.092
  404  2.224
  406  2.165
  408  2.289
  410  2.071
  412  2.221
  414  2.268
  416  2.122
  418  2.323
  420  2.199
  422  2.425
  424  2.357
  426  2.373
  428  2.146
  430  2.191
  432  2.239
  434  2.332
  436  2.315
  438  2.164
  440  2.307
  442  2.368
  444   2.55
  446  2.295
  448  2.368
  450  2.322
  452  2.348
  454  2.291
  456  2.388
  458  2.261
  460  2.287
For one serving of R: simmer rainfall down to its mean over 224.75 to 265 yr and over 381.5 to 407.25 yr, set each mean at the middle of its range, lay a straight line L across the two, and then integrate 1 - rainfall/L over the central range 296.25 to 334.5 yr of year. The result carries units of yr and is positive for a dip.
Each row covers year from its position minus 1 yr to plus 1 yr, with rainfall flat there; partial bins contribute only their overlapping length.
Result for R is 0.7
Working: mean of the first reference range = 2.46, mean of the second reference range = 2.33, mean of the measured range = 2.36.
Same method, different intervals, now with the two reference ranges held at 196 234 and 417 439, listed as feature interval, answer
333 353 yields -3.10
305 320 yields -2.59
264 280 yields -4.80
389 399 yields -0.93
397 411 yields 0.16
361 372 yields -1.07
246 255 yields -3.78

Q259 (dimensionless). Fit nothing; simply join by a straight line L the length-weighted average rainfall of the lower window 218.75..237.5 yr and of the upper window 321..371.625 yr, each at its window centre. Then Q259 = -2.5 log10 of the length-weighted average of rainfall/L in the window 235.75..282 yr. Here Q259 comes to -0.229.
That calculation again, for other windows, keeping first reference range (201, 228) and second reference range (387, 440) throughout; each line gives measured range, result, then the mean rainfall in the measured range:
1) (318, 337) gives -0.15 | 2.26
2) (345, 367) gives -0.17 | 2.42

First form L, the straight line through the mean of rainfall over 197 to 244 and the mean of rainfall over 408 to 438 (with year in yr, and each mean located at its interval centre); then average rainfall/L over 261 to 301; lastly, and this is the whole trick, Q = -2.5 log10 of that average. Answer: -0.20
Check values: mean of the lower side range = 1.92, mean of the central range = 2.42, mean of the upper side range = 2.25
